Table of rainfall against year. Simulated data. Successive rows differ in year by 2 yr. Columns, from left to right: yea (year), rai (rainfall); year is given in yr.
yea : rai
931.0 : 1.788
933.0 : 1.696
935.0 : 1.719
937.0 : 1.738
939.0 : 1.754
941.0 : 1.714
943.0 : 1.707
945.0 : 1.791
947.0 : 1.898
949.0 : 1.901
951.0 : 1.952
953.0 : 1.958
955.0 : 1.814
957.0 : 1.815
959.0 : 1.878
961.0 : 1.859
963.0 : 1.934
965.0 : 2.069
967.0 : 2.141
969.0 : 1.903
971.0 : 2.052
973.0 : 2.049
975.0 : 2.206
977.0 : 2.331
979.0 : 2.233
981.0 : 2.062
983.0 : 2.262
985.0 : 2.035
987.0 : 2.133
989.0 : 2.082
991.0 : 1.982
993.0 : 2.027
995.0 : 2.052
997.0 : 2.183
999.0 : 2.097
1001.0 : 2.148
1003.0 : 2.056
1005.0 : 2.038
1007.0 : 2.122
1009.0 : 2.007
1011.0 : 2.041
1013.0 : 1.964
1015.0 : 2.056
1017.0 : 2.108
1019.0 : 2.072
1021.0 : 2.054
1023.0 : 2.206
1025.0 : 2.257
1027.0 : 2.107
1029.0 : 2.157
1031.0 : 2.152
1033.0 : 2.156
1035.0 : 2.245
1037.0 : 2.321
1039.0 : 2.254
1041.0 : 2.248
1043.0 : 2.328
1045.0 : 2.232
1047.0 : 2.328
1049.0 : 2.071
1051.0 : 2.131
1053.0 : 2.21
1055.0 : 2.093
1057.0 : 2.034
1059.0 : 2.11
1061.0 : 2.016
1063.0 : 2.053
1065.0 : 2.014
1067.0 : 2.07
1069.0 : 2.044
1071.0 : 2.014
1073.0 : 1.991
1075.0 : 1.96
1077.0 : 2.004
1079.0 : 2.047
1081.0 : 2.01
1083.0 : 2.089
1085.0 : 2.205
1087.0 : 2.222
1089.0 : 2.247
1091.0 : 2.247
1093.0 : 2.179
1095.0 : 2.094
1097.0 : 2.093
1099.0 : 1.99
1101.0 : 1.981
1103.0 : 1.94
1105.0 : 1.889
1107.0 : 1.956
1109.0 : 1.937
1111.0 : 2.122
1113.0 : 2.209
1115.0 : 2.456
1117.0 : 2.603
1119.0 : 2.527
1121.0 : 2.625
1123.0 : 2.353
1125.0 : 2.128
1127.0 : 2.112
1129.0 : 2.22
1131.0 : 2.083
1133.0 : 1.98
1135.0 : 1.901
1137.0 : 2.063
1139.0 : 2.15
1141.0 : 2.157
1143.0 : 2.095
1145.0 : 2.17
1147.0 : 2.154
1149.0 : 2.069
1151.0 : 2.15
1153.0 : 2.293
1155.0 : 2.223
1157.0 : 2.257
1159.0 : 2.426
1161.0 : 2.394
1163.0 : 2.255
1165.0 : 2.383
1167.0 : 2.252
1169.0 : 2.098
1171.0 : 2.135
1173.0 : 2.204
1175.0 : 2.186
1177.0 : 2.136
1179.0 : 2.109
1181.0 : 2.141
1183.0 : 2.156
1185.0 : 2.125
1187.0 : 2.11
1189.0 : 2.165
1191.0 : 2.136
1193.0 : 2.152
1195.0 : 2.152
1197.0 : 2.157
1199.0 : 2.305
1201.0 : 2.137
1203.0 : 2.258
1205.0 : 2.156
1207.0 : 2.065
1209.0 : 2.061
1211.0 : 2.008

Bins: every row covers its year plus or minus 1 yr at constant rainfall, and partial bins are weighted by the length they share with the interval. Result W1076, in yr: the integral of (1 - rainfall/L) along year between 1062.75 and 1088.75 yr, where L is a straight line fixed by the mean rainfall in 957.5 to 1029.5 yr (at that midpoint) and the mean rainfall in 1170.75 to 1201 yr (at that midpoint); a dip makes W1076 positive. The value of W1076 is 0.6 yr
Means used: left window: 2.08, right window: 2.16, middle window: 2.06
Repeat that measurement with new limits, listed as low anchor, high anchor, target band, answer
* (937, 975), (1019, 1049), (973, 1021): -0.87 yr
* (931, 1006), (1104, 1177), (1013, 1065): -2.14 yr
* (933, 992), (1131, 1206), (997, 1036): -1.82 yr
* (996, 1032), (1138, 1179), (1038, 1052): -0.68 yr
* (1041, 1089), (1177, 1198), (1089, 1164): -1.88 yr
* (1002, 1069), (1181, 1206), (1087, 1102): 0.12 yr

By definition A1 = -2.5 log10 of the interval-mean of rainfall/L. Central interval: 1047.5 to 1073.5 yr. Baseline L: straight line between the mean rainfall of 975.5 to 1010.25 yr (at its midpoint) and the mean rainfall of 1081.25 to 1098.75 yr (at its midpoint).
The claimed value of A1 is 0.04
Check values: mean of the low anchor 2.11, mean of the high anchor 2.16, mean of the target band 2.07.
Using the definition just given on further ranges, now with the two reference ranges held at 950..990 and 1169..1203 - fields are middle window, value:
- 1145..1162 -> -0.05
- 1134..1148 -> 0.02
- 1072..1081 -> 0.05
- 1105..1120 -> -0.06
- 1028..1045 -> -0.08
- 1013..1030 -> -0.03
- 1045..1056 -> -0.05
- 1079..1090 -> -0.02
